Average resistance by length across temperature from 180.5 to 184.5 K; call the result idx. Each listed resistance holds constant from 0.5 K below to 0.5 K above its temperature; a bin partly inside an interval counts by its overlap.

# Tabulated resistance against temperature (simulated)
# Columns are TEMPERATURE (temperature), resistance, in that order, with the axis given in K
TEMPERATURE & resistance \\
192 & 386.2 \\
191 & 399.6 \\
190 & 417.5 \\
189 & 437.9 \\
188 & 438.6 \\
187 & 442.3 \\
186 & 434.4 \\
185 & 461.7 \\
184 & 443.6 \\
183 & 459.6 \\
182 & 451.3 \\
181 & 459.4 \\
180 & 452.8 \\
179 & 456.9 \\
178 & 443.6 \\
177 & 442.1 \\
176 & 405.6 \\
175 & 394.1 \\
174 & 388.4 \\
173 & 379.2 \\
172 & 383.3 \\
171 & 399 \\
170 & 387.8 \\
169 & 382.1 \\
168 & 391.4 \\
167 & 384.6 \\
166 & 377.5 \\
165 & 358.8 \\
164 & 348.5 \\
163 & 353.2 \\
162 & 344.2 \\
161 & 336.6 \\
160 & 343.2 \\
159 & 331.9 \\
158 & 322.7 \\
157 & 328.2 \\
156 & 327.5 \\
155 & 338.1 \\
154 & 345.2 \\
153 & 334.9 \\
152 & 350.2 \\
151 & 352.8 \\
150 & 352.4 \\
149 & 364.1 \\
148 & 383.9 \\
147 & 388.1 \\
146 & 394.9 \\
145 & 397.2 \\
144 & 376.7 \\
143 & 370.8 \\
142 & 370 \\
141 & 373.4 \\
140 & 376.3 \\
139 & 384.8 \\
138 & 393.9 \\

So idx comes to 453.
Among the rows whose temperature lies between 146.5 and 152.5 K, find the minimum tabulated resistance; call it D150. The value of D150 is 350.2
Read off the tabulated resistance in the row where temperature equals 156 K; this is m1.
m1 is 327.5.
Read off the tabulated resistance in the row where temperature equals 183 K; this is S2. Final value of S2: 459.6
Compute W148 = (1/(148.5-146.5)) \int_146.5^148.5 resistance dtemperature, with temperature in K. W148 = 386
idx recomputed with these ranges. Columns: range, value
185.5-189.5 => 438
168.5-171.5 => 390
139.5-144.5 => 373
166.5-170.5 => 386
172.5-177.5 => 402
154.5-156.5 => 333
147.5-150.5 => 367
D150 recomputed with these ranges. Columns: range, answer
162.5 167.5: 348.5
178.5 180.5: 452.8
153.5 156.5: 327.5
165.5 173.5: 377.5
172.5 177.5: 379.2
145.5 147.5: 388.1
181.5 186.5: 434.4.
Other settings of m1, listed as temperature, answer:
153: 334.9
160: 343.2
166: 377.5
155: 338.1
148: 383.9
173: 379.2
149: 364.1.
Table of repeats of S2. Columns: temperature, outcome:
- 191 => 399.6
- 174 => 388.4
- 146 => 394.9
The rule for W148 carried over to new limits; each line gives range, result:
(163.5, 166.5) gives 362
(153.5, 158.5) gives 332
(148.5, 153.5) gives 351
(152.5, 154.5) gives 340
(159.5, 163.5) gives 344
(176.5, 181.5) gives 451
